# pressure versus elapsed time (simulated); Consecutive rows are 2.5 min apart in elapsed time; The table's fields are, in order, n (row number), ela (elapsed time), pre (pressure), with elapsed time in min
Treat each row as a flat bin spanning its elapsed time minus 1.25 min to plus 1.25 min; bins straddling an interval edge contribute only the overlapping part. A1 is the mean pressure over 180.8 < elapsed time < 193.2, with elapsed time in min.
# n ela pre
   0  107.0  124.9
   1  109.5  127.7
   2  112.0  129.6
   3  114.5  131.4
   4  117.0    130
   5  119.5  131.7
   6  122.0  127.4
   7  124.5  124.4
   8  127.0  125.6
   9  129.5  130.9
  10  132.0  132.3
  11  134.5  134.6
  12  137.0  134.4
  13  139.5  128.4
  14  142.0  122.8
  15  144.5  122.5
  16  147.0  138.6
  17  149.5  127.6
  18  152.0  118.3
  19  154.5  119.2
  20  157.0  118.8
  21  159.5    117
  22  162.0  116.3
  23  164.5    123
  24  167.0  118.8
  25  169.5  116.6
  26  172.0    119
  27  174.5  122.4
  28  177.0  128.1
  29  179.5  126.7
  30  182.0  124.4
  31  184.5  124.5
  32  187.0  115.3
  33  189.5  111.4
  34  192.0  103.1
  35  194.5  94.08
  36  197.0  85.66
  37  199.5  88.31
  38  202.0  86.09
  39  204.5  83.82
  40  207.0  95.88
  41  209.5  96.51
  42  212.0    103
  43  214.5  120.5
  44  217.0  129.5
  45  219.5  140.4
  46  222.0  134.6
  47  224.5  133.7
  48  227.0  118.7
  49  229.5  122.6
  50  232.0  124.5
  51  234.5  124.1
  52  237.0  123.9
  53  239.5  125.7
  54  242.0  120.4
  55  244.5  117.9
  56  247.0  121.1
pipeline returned 116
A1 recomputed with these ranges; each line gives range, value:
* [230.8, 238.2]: 124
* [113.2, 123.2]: 130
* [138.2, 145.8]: 125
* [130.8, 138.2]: 134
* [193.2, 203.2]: 88.6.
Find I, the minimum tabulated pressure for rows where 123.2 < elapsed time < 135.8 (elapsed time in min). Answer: 124.4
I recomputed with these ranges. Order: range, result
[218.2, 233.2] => 118.7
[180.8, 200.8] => 85.66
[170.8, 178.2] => 119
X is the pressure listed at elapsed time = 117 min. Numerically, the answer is 130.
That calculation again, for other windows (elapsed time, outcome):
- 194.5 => 94.08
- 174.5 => 122.4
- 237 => 123.9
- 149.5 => 127.6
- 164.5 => 123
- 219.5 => 140.4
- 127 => 125.6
